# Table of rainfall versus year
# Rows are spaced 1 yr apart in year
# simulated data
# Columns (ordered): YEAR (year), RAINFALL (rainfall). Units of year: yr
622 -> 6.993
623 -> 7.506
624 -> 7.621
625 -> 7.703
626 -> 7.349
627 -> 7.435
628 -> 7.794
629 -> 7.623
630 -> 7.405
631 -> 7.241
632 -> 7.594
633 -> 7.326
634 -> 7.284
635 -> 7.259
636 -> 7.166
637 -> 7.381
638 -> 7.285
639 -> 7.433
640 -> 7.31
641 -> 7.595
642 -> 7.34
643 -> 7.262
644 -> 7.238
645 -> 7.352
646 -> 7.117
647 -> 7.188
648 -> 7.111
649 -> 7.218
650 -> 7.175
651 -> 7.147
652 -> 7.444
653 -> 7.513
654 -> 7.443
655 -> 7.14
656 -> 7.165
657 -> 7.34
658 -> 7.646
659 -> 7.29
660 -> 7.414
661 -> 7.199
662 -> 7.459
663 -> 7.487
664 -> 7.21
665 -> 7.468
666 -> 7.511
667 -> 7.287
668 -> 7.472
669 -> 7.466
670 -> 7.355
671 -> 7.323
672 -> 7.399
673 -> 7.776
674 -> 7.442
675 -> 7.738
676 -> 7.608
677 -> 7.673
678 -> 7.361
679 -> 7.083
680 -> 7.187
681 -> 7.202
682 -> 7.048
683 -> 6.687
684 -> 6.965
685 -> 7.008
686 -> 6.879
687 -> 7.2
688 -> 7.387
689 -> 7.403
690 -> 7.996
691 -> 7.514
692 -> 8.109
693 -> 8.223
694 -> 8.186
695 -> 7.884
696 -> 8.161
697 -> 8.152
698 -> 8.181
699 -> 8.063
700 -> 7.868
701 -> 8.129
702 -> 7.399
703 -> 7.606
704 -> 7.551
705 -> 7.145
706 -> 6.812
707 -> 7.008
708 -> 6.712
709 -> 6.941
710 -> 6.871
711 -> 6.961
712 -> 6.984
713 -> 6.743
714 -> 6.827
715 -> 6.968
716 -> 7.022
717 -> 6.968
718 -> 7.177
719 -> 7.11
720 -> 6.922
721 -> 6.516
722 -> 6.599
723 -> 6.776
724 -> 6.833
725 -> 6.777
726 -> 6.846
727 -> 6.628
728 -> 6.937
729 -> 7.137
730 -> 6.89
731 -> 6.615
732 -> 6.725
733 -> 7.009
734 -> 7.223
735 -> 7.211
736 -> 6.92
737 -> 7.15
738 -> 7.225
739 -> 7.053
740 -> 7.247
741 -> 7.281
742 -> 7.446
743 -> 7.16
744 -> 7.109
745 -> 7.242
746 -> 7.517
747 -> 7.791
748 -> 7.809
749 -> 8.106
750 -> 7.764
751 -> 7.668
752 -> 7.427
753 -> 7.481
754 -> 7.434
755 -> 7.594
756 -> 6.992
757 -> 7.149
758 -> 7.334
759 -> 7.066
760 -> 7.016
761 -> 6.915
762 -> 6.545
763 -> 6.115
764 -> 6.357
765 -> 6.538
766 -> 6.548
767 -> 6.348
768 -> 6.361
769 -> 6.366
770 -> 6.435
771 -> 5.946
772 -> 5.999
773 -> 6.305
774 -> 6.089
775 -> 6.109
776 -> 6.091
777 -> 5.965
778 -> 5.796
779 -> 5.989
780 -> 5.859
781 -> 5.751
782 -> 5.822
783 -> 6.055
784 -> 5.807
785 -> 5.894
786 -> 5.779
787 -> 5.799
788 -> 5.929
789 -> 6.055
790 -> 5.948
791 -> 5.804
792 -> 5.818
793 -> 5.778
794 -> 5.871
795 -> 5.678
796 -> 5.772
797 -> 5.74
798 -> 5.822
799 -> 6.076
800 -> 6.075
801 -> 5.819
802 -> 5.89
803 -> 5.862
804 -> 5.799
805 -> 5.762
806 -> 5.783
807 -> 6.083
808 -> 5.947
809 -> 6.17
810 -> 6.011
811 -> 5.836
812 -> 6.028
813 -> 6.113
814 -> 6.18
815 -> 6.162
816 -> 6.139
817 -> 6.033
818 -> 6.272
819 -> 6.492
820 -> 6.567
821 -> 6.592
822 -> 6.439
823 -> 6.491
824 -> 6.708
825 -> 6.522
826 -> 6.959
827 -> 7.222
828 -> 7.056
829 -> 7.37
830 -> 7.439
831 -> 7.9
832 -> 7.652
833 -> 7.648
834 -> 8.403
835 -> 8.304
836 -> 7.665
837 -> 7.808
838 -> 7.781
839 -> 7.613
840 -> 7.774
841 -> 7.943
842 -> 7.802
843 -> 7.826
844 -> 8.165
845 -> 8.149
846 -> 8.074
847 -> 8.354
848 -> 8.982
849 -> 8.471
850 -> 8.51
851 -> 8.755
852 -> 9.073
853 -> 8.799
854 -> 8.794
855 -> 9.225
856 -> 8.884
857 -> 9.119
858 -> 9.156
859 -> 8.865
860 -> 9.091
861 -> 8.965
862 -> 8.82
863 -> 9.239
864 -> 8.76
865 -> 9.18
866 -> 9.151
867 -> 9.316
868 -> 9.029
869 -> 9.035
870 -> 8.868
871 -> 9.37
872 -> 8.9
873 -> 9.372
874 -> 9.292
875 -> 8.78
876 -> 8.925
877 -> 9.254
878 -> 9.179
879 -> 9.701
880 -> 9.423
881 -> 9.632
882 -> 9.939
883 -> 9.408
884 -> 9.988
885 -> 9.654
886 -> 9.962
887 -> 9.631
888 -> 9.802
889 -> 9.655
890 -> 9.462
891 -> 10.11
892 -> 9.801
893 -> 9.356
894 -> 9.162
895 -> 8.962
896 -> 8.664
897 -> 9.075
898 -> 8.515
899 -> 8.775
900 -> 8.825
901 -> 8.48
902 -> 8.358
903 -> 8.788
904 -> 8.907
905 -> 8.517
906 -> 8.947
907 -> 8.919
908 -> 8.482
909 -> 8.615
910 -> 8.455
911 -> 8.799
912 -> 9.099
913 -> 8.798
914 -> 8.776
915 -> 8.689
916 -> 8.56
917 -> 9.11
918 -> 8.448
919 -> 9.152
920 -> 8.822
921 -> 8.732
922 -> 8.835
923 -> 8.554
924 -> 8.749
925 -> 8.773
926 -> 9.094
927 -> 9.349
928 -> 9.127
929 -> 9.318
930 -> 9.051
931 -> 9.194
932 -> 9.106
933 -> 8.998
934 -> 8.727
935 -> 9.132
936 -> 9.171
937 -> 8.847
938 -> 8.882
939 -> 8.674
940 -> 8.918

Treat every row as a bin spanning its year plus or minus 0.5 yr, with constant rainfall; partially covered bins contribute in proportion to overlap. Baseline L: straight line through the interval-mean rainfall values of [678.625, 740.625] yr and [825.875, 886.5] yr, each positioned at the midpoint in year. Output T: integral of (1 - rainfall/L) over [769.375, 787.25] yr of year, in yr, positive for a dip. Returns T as 4.3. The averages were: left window 7.2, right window 8.66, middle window 5.98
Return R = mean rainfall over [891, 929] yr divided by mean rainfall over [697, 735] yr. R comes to 1.3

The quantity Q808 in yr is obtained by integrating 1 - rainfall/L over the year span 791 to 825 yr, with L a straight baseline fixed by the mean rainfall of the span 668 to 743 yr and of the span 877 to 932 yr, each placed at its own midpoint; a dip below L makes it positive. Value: 8.9 yr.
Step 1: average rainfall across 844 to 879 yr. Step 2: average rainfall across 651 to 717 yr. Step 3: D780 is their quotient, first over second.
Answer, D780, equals 1.21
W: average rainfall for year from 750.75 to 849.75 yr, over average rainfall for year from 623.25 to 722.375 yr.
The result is 0.90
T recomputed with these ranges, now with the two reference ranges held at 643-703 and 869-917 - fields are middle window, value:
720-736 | 2.1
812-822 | 2.7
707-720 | 1.4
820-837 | 2.7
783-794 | 3.2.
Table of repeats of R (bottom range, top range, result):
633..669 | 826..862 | 1.12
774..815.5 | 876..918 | 1.54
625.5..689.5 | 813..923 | 1.16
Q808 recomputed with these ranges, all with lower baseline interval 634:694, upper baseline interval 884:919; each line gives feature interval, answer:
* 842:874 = -0.4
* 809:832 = 5.1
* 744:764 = 1.8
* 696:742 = 3.7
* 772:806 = 9.7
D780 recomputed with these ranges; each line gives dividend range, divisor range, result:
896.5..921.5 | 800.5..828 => 1.40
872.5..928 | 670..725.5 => 1.24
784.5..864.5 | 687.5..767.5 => 0.99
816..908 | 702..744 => 1.22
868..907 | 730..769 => 1.30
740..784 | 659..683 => 0.92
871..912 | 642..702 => 1.23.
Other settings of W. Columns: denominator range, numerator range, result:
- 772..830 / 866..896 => 1.54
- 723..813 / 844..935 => 1.38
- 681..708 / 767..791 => 0.80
